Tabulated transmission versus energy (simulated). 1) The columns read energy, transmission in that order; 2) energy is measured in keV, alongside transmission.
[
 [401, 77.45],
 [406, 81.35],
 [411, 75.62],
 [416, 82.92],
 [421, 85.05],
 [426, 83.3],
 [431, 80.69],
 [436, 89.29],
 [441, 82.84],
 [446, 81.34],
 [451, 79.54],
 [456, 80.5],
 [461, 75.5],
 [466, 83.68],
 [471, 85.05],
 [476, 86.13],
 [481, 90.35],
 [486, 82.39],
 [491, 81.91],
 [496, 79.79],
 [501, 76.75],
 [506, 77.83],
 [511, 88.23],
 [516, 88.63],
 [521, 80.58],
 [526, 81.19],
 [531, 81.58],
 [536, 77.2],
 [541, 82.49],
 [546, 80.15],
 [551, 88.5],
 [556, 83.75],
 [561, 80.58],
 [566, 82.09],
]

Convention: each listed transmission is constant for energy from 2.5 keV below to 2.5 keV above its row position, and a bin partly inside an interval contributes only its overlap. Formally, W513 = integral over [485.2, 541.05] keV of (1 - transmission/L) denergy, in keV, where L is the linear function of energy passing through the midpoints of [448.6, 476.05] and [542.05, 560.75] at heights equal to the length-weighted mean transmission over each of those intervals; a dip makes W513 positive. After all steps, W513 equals 0.77 keV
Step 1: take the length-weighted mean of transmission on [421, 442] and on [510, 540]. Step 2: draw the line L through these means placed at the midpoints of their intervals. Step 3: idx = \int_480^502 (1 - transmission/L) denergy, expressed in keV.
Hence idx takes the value 0.3 keV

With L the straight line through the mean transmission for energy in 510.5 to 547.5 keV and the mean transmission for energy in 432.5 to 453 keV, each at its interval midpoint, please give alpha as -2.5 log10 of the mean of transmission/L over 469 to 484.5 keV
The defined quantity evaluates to -0.05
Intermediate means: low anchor 83.2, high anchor 82.3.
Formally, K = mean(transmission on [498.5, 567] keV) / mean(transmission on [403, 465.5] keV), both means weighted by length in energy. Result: 1.01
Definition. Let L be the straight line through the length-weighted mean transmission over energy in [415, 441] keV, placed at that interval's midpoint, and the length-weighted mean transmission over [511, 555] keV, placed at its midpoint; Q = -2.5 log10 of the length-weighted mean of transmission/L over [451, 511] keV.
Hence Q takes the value 0.02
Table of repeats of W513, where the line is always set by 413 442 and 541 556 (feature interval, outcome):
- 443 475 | 1.0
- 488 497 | 0.3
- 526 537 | 0.5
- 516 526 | 0.1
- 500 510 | 0.6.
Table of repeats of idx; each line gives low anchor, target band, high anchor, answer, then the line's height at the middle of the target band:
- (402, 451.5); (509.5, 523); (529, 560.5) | -0.60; 82.2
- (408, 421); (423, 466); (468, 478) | 0.63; 83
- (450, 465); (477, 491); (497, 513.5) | -0.97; 80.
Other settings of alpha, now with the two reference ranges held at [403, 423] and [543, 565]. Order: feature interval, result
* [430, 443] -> -0.04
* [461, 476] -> -0.02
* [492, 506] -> 0.05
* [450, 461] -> 0.04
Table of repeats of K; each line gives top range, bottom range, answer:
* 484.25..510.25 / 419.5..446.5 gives 0.96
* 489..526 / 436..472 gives 1.00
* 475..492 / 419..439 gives 1.01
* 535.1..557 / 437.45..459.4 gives 1.02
